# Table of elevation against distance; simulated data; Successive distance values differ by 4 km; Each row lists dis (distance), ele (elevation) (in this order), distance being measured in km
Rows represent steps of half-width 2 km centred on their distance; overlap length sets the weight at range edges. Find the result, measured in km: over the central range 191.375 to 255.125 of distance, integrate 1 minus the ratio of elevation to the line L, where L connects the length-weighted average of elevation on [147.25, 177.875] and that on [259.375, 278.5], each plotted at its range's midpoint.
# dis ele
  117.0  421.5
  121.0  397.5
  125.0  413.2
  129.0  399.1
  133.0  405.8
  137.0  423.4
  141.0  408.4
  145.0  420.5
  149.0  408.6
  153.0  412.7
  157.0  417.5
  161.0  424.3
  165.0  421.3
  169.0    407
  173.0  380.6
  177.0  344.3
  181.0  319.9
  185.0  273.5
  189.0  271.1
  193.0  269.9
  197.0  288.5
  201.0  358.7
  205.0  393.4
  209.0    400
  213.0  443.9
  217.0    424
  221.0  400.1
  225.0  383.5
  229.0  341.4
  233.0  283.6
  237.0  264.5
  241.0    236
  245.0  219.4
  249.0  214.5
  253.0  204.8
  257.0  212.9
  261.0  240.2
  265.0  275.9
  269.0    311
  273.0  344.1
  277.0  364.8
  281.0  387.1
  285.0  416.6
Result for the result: 5.5 km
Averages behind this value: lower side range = 404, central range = 320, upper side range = 307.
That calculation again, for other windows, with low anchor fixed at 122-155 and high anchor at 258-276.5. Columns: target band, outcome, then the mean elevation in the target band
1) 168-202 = 4.5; 320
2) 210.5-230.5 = -3.7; 400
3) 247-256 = 2.9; 210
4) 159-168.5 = -0.8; 420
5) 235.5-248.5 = 3.3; 236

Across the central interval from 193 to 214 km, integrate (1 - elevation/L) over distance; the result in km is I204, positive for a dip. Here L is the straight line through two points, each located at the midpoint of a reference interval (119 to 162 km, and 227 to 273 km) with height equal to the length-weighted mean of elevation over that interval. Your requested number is -2.7 km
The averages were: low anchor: 412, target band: 364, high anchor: 259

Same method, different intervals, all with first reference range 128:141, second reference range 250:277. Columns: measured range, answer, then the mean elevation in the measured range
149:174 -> -2.0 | 412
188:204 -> 1.8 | 305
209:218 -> -2.9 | 428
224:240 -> -0.2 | 309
